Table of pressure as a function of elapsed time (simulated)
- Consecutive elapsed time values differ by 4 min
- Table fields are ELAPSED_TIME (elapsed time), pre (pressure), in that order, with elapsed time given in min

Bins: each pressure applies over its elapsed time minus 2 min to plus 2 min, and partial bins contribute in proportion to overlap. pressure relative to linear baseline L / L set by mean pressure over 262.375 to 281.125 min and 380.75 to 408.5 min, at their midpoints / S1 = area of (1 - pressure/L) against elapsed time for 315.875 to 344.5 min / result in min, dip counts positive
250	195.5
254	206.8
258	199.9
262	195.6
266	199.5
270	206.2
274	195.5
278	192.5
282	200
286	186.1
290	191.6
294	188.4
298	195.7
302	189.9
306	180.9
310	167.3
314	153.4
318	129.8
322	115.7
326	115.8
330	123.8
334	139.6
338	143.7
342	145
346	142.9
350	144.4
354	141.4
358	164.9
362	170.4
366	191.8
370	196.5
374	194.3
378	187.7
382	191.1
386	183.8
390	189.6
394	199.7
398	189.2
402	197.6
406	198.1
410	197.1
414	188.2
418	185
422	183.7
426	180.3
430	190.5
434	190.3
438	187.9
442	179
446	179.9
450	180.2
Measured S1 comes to 9.5 min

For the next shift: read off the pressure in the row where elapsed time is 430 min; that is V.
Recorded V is 190.5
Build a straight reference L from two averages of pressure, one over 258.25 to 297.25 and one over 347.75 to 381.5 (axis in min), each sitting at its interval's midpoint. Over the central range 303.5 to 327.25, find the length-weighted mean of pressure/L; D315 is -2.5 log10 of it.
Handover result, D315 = 0.27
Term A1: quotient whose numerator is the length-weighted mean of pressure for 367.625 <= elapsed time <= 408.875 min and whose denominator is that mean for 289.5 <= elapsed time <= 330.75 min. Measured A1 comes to 1.21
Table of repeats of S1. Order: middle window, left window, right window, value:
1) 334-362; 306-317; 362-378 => 4.9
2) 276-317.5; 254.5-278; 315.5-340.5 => -4.6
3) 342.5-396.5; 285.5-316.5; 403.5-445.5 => 2.5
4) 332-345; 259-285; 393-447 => 3.4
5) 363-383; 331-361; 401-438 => -3.6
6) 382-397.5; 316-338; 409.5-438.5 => -2.3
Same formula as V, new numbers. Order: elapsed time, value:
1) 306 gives 180.9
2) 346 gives 142.9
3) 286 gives 186.1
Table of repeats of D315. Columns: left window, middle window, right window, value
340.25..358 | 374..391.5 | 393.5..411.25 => -0.07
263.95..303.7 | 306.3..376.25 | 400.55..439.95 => 0.25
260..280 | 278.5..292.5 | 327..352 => -0.04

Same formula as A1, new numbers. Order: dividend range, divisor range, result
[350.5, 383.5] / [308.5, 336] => 1.32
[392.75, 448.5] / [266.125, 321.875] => 1.04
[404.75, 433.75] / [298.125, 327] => 1.22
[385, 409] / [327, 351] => 1.40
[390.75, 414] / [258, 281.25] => 0.99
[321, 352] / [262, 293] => 0.69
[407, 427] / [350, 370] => 1.12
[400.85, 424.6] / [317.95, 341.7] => 1.48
